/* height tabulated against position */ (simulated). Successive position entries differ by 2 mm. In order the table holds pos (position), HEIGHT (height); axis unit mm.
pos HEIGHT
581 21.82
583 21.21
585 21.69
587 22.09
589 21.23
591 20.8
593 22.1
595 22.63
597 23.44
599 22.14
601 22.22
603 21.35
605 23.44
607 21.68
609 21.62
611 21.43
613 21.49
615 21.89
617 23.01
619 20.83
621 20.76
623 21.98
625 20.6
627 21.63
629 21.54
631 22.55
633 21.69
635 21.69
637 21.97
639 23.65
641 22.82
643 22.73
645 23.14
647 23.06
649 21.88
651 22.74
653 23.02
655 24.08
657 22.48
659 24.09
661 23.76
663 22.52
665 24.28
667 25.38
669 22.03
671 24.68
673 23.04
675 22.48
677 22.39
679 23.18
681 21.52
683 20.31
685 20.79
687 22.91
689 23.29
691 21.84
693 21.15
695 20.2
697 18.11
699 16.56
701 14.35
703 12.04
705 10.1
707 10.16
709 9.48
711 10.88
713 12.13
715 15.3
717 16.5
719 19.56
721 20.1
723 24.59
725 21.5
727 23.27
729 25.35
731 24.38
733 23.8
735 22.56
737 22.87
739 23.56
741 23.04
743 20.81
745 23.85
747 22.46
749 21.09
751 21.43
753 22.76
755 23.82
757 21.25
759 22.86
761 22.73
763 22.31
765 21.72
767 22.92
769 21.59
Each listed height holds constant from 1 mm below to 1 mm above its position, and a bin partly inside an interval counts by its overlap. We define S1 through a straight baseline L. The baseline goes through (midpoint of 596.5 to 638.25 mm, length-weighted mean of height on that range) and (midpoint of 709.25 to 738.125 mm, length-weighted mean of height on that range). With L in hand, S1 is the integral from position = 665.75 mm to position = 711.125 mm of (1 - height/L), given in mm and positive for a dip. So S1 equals 3.17 mm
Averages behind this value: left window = 21.8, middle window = 19.2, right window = 19.9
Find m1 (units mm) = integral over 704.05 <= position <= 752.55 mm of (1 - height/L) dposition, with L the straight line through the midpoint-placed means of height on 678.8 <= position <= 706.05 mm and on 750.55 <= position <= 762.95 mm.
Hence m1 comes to 3.37 mm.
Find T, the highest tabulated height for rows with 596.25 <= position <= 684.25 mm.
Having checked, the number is 25.38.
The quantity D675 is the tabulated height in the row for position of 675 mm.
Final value 22.48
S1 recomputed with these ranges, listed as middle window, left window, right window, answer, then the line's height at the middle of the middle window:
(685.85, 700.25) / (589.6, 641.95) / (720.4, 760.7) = 1.3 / 22.5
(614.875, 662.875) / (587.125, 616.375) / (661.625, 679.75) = 0.6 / 22.7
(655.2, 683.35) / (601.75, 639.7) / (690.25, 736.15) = -4.7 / 19.8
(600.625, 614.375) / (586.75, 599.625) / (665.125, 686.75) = 0.2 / 22.2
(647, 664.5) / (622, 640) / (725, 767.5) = -0.8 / 22.1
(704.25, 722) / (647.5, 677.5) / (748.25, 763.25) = 6.9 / 22.7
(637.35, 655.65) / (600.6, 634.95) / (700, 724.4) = -3.1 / 19.6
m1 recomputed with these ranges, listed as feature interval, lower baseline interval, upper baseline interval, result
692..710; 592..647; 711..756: 5.7 mm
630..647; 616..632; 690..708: -1.7 mm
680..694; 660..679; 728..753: 1.0 mm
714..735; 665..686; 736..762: 1.0 mm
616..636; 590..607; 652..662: 1.0 mm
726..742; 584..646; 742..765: -1.0 mm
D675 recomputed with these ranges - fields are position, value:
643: 22.73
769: 21.59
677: 22.39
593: 22.1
